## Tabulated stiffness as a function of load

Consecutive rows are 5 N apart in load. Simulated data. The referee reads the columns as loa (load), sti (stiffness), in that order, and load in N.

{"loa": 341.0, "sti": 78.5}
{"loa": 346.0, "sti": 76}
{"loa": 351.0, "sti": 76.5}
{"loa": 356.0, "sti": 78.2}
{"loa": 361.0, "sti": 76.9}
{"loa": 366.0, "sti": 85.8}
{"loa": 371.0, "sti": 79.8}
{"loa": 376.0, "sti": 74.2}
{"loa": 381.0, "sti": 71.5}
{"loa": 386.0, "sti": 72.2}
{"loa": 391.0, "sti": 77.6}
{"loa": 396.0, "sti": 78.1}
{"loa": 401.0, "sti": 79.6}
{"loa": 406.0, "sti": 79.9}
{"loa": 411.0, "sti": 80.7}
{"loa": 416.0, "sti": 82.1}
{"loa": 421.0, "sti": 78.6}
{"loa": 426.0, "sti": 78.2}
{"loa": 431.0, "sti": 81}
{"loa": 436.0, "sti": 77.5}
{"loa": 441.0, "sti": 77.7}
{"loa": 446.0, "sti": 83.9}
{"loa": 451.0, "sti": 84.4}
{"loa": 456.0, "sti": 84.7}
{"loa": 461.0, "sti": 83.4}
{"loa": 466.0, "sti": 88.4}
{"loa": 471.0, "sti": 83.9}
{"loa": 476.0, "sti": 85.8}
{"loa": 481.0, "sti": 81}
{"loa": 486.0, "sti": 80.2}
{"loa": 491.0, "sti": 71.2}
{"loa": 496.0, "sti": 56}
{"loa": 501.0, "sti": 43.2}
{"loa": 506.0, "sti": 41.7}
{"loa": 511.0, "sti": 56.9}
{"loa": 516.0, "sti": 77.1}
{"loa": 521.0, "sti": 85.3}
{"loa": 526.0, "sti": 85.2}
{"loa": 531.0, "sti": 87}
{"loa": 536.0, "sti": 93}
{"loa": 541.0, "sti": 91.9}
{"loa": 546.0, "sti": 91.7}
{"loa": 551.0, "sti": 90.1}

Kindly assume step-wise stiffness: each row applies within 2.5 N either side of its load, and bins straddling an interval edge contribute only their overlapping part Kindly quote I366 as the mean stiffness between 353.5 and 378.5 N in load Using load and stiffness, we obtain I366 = 79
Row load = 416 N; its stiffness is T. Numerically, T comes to 82.1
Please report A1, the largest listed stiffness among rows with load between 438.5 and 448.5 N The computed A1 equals 83.9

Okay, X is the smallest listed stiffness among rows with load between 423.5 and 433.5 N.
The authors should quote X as 78.2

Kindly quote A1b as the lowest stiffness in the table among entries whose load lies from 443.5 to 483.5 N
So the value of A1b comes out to 81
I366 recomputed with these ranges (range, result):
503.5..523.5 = 65.2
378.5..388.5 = 71.8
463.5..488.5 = 83.9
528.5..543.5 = 90.6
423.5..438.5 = 78.9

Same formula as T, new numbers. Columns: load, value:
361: 76.9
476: 85.8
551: 90.1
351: 76.5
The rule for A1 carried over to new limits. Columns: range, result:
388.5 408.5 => 79.9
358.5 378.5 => 85.8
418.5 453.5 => 84.4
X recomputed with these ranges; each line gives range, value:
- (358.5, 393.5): 71.5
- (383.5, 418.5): 72.2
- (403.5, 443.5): 77.5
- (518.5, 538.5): 85.2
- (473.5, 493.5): 71.2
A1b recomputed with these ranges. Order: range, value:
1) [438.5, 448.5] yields 77.7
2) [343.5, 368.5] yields 76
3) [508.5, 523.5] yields 56.9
